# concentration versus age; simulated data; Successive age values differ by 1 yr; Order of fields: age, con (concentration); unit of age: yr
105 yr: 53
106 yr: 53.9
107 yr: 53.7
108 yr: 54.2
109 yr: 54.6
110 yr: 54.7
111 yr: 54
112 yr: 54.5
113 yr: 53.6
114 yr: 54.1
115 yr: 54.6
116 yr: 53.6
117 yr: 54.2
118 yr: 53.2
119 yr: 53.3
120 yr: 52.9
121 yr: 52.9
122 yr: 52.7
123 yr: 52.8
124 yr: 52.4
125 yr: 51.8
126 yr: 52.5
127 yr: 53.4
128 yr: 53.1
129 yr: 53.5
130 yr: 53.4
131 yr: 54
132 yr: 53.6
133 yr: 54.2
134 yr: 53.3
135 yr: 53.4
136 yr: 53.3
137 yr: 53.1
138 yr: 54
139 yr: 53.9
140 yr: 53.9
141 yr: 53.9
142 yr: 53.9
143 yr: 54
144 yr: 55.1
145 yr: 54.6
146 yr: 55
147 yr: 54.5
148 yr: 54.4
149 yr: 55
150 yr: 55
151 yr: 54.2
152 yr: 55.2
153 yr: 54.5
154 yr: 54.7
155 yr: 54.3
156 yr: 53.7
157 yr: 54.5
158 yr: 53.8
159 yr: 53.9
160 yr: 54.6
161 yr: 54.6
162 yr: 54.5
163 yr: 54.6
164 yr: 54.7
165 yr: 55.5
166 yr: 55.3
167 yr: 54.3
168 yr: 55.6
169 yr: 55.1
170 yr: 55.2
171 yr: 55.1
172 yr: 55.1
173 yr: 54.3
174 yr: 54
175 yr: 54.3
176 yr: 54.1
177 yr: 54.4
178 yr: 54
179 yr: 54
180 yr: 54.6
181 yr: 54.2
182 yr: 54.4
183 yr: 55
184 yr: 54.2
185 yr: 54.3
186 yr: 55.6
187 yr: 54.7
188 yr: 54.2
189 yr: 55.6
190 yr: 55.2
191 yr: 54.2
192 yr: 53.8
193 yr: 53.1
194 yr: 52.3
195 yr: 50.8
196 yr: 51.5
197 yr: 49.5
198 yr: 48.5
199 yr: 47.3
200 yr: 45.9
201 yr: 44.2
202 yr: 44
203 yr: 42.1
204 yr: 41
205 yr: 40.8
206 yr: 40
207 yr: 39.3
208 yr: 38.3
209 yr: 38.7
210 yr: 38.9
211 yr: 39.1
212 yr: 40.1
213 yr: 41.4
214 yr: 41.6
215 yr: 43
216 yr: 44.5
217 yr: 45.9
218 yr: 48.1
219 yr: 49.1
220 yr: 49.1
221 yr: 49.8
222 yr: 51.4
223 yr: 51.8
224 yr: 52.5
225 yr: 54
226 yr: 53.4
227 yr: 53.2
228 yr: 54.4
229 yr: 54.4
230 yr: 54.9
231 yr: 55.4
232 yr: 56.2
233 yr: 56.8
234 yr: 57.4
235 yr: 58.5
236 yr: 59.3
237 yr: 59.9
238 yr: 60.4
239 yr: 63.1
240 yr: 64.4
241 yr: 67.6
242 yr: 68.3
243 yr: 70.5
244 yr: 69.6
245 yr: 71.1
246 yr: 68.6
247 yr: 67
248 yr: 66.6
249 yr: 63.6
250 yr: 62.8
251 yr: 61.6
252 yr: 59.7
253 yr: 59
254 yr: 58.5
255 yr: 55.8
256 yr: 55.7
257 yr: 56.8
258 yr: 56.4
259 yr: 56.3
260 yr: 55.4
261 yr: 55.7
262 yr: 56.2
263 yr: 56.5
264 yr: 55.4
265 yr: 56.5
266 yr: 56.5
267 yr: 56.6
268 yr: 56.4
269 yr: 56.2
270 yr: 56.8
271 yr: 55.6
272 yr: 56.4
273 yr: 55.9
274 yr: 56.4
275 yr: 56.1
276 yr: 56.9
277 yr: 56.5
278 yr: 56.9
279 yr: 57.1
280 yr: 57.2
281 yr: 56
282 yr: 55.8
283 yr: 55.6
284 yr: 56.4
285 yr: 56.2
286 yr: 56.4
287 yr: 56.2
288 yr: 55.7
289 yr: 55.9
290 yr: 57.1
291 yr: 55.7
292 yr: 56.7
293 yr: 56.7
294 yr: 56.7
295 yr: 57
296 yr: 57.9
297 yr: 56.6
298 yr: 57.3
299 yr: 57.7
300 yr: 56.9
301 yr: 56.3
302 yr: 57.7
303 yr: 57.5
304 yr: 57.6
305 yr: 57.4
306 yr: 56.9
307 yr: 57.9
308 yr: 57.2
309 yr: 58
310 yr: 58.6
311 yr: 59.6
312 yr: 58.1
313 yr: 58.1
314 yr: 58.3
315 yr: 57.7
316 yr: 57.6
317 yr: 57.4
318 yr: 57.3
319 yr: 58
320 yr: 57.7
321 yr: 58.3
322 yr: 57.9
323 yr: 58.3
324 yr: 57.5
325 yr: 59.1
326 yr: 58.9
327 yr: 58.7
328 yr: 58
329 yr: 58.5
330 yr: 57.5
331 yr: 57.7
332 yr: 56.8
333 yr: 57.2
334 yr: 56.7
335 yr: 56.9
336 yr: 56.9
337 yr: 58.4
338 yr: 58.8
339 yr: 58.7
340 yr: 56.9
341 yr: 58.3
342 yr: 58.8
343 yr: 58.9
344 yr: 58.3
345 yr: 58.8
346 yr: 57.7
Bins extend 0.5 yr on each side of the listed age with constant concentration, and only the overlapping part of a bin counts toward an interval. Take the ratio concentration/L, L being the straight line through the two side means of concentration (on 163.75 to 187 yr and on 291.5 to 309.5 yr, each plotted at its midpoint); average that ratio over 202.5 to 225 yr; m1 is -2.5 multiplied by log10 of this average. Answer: 0.25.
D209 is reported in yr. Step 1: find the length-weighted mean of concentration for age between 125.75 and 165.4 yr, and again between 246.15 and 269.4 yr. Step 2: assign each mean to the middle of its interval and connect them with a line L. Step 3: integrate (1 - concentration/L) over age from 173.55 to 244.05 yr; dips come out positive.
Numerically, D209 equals 6.1 yr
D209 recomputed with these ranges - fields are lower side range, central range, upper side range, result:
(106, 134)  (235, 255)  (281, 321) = -2.8 yr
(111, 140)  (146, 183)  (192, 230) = -3.1 yr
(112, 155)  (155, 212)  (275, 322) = 3.8 yr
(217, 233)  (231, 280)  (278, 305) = -4.6 yr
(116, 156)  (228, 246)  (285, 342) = -1.8 yr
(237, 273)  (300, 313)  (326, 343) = 0.2 yr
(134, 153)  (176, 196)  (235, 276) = 0.8 yr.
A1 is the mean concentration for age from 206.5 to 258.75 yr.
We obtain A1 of 55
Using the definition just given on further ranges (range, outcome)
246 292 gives 57.4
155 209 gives 51.7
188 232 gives 47.9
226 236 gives 55.8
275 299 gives 56.6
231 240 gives 59.1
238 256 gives 64.2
